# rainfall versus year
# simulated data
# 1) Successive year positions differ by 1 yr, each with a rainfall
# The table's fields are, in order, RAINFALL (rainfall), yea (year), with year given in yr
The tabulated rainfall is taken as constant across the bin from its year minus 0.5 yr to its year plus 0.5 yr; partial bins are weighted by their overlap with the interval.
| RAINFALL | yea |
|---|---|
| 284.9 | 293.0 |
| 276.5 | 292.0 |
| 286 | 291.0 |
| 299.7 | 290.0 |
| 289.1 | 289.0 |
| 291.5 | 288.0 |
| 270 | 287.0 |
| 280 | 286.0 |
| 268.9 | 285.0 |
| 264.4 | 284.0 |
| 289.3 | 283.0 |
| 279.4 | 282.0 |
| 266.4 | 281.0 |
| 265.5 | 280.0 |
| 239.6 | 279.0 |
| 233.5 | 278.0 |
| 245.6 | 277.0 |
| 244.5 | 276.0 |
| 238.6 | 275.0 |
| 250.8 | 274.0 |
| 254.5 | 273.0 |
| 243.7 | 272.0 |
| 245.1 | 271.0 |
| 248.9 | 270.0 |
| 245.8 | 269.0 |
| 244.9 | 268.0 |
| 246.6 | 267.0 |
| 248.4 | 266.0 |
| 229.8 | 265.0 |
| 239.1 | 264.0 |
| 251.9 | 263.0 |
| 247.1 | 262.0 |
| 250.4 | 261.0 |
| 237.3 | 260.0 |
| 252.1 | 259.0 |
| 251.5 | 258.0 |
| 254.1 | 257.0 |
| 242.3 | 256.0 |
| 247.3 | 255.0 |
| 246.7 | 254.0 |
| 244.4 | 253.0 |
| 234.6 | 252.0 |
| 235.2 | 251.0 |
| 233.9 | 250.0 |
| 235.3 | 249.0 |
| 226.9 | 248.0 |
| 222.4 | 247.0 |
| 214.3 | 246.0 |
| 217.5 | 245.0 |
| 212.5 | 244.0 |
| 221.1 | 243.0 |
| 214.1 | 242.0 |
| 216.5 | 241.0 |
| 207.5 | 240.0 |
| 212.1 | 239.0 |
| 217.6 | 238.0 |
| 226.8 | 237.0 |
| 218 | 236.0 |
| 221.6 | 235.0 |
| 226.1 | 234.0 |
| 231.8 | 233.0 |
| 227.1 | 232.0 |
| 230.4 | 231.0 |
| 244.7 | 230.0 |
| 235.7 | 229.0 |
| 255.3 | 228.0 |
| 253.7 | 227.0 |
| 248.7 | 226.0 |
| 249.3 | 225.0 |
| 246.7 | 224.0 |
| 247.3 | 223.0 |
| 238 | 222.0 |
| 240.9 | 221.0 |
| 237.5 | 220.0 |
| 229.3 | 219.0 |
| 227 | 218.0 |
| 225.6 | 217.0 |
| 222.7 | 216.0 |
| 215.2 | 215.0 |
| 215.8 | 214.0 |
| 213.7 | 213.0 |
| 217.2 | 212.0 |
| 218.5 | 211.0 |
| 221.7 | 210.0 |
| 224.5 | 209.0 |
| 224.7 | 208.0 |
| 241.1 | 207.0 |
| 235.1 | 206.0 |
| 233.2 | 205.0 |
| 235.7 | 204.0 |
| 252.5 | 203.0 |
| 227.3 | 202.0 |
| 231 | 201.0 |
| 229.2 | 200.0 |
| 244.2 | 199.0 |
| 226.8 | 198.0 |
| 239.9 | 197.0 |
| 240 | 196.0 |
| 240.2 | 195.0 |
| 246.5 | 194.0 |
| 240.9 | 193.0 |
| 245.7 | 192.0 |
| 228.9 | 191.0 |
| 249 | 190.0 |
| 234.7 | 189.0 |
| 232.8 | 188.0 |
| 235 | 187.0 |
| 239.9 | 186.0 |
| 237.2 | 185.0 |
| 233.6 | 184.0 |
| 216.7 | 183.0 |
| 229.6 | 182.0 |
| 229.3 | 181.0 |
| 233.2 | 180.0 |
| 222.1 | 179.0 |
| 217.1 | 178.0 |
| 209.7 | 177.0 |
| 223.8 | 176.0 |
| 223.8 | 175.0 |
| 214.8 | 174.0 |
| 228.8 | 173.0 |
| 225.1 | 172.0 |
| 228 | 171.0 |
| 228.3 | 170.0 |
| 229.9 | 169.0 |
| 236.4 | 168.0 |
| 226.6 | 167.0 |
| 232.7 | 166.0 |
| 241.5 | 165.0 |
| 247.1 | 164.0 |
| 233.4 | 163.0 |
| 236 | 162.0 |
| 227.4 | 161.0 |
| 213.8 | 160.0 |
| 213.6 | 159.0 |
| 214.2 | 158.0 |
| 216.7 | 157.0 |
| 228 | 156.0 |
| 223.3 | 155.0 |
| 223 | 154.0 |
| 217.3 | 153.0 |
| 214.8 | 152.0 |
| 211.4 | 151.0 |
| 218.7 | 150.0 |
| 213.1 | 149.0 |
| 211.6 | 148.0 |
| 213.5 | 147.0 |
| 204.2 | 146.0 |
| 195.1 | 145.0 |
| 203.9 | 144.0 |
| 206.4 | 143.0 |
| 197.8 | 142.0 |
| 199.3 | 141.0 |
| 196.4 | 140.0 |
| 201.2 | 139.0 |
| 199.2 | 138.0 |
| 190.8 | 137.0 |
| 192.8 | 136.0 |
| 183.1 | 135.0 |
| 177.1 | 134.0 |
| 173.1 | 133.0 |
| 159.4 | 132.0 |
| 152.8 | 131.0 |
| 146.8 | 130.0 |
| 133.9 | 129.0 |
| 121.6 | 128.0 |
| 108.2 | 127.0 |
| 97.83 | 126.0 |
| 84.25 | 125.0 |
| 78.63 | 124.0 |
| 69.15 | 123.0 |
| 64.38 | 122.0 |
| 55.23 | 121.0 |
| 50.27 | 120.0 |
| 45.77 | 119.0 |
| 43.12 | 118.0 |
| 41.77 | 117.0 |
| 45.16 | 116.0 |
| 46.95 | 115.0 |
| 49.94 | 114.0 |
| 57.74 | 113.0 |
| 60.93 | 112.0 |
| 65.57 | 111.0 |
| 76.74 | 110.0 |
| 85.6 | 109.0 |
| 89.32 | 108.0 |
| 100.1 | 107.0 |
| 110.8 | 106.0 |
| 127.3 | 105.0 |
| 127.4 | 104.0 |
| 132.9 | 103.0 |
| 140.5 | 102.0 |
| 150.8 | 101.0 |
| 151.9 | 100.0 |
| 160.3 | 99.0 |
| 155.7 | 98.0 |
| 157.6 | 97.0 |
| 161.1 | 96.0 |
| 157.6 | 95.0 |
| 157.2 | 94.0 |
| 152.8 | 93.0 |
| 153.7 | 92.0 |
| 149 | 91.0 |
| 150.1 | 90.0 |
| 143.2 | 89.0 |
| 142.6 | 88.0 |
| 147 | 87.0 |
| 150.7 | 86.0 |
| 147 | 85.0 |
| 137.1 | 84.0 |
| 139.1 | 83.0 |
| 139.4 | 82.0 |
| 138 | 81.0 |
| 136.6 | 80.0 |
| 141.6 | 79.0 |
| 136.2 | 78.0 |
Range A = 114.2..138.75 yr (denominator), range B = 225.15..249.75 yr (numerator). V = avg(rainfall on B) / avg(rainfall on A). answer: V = 2.04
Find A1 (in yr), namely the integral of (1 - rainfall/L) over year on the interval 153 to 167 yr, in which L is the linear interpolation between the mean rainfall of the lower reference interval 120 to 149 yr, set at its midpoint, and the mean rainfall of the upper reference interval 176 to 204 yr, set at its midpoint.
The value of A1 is -2.5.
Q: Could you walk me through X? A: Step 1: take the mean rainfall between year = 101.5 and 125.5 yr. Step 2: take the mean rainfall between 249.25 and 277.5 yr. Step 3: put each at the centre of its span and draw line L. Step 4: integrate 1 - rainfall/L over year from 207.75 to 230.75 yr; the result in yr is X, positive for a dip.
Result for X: -4.4 yr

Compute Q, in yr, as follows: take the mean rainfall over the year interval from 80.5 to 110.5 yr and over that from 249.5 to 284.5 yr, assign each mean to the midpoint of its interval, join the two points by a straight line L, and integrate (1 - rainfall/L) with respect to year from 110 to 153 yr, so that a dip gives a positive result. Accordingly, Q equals 6.9 yr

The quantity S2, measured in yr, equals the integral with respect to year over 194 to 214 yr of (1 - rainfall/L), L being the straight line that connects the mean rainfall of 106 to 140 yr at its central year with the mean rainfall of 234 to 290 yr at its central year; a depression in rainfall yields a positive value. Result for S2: -4.9 yr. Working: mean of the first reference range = 106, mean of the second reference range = 244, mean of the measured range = 231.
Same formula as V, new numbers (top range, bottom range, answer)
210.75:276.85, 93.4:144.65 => 1.88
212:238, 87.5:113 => 1.80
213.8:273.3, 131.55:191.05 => 1.08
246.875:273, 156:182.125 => 1.07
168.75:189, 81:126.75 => 2.06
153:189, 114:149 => 1.65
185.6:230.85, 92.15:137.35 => 2.08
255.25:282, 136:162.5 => 1.17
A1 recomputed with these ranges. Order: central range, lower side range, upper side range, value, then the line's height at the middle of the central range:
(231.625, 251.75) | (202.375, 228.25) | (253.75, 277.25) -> 1.5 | 240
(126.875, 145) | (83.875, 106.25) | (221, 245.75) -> -0.5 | 171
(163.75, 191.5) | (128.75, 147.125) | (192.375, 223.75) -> -2.4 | 212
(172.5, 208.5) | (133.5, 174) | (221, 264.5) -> -1.5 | 223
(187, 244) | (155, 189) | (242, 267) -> 0.2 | 233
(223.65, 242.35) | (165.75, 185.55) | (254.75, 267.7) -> 0.7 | 239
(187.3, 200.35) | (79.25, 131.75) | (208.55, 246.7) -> -2.8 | 196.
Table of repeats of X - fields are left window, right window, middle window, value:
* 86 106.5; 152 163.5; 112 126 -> 9.4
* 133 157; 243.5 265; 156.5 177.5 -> -1.5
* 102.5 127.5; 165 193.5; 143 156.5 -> -4.6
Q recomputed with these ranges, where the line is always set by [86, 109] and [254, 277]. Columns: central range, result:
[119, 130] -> 4.9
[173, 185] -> -2.0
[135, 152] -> -3.4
